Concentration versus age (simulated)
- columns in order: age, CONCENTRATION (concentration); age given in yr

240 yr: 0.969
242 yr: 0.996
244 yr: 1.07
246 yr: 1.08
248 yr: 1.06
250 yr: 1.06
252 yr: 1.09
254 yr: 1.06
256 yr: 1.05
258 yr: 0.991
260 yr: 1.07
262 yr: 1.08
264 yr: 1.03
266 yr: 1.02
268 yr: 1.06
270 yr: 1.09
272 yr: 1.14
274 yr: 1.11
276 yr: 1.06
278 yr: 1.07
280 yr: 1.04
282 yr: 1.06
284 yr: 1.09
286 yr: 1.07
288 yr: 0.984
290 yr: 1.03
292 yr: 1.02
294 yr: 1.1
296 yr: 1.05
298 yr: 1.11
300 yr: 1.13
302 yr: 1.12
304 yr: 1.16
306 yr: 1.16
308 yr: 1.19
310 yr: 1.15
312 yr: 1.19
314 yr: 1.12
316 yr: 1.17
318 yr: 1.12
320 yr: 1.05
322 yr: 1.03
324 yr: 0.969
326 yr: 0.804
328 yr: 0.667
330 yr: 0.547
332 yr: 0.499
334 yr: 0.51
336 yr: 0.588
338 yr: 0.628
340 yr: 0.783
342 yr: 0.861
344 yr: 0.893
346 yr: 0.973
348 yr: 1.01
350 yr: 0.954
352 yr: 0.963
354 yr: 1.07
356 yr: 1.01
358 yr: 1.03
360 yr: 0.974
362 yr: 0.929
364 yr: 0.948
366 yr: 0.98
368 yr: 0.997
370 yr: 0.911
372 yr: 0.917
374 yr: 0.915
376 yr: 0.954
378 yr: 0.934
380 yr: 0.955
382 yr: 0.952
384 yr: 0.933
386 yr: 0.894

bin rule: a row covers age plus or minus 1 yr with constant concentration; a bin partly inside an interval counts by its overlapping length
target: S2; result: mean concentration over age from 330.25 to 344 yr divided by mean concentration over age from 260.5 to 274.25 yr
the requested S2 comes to 0.61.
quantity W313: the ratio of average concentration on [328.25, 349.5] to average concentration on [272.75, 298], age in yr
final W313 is 0.7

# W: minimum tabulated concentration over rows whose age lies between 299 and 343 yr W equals 0.499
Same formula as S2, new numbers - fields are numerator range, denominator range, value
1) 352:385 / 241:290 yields 0.91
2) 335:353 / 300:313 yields 0.73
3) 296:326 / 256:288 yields 1.04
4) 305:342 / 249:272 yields 0.85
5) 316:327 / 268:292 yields 0.95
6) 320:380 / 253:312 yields 0.81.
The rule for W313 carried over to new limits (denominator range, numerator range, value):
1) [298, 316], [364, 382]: 0.82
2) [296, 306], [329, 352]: 0.67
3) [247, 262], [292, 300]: 1.03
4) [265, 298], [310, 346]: 0.81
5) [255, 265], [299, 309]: 1.10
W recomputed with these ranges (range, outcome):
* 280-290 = 0.984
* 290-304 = 1.02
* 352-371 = 0.911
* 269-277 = 1.06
